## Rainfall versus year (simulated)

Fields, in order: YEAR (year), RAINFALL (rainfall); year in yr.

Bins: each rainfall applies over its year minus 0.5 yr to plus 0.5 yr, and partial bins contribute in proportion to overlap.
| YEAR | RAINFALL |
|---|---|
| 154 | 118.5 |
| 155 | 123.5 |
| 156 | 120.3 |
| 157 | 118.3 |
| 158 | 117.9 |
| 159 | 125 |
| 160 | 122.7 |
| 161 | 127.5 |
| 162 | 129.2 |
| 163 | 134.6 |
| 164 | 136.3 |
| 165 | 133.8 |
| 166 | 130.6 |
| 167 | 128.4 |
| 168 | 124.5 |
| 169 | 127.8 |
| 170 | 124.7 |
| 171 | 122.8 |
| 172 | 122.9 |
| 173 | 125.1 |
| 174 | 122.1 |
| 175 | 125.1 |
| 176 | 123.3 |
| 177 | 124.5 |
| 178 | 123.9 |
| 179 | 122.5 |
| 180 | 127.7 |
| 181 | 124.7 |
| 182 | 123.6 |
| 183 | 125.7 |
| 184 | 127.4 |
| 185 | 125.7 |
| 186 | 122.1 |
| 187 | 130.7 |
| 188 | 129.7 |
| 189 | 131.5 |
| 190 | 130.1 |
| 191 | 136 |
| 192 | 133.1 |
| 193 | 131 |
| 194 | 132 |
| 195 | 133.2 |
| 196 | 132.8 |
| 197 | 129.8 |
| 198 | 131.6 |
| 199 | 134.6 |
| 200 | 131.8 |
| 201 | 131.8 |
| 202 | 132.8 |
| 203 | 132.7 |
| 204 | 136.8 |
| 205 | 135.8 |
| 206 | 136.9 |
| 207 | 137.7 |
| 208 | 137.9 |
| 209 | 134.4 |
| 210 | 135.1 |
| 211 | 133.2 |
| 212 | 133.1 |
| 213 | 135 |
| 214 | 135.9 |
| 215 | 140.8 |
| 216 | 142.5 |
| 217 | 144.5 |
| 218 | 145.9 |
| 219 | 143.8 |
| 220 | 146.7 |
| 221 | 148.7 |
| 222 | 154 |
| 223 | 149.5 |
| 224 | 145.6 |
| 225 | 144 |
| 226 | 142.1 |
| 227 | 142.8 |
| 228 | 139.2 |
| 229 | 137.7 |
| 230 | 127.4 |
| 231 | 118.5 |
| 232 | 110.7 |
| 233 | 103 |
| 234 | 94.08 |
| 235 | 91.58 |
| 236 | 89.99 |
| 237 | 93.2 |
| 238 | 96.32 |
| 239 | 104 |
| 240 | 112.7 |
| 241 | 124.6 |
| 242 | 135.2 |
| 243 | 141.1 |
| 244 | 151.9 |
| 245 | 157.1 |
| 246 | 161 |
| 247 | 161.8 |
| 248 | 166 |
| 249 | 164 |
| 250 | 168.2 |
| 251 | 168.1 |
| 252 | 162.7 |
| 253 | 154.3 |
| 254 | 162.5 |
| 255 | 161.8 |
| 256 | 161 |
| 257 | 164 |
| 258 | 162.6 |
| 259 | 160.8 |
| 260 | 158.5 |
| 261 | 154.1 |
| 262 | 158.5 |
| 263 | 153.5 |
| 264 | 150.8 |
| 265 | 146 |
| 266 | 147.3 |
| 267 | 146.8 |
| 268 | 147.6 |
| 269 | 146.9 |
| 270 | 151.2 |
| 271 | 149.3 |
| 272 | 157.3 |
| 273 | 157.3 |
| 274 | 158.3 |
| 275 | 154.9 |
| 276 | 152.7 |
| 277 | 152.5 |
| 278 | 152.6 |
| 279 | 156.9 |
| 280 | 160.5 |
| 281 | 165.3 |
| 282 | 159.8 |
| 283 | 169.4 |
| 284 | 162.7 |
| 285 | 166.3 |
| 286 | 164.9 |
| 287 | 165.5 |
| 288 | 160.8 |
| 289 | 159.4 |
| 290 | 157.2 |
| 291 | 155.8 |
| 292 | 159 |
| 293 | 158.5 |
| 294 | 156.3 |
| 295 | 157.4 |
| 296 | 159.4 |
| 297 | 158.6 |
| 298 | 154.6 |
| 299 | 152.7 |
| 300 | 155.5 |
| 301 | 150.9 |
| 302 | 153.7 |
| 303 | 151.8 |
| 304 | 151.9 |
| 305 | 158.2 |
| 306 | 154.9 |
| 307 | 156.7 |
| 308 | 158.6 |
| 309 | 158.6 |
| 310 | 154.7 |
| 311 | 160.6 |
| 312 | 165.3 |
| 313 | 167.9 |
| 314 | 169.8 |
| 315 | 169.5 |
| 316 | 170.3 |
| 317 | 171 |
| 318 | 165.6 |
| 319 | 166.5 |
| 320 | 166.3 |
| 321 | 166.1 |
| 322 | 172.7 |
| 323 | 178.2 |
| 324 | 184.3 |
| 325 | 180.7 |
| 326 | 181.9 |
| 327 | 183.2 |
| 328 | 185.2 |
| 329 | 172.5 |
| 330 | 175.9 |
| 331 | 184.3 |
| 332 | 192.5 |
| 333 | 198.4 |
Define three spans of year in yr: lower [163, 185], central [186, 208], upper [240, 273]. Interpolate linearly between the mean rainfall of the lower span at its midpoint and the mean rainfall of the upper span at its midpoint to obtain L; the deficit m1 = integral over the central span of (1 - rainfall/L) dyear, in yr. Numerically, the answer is 0.2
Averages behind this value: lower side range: 126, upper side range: 154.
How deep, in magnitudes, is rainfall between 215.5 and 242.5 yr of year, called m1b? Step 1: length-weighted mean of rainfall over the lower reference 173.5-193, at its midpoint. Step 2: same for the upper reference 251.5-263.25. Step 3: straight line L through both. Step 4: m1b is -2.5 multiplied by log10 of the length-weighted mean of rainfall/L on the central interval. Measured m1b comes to 0.16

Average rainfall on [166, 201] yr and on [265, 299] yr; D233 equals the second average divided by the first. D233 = 1.23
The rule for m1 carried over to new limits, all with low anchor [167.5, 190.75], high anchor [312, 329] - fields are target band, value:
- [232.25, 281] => 2.1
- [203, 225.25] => -0.5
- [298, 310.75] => 1.0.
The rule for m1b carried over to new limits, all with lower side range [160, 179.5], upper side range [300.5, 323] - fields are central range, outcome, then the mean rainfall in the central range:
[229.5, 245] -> 0.25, 114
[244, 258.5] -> -0.11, 162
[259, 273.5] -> -0.01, 152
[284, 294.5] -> -0.03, 160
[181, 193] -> 0.02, 129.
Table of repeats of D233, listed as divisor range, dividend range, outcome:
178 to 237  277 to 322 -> 1.22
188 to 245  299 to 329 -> 1.26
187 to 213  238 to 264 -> 1.14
